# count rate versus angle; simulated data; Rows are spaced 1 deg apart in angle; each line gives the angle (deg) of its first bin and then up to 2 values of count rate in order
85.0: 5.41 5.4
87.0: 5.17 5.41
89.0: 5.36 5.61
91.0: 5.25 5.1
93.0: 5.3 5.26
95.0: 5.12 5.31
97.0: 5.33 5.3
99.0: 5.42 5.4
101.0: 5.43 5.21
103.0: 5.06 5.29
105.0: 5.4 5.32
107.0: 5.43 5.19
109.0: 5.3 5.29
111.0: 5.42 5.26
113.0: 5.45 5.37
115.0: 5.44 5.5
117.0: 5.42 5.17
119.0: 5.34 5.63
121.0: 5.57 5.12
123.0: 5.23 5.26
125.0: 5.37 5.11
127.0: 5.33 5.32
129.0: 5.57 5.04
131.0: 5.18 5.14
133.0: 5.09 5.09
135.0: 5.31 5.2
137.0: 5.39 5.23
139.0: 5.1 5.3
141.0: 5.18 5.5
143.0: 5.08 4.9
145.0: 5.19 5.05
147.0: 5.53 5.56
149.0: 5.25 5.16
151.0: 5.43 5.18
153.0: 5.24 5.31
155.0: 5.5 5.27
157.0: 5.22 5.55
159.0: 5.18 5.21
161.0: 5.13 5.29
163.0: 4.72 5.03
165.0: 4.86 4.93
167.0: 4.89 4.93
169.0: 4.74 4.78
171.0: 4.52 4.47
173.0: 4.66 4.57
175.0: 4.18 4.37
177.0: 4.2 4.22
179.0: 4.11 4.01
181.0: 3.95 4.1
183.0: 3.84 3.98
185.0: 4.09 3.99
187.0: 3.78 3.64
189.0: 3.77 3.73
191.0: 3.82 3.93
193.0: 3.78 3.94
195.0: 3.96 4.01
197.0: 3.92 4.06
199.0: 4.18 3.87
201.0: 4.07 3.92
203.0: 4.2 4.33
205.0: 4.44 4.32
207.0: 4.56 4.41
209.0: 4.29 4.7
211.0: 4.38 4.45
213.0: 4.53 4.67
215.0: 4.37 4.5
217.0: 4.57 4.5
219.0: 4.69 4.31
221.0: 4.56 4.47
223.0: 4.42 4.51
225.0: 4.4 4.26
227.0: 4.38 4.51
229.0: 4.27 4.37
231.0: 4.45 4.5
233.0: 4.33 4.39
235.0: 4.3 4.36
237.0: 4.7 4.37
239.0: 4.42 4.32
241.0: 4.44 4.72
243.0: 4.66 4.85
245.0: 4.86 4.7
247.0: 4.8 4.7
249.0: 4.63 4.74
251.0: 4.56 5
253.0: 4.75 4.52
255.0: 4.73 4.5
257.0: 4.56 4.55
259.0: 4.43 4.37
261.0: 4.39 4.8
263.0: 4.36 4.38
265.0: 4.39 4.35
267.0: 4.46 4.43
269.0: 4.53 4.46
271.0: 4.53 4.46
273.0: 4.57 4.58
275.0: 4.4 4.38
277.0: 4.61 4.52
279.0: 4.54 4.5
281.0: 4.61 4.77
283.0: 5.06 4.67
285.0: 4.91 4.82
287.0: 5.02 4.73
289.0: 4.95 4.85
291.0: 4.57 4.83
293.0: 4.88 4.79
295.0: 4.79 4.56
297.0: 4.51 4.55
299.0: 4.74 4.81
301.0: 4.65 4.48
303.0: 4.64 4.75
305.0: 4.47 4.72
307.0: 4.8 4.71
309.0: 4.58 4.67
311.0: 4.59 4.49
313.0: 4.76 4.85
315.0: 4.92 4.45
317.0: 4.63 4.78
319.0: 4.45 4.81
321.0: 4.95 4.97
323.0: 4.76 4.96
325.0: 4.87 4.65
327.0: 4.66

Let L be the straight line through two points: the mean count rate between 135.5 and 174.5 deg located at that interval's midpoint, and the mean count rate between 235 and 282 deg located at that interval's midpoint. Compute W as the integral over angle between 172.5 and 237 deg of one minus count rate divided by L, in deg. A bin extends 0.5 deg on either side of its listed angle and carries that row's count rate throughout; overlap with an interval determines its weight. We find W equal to 7.9 deg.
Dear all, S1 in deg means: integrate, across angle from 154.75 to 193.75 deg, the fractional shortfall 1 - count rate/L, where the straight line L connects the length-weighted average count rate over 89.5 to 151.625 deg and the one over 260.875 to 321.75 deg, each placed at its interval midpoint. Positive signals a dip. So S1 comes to 4.7 deg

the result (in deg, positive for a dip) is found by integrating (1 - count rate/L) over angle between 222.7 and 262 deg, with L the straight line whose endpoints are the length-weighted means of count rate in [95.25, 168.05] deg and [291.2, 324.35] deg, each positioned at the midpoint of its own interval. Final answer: 3.0 deg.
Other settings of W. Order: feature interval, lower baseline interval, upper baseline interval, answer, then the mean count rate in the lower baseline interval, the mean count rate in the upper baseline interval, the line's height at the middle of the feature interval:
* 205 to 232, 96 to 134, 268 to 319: 2.6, 5.31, 4.66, 4.94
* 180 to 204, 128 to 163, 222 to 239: 4.2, 5.24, 4.41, 4.79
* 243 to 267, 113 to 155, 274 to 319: 1.2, 5.28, 4.68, 4.84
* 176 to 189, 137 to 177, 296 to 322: 2.6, 5.05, 4.67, 4.99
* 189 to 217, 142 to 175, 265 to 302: 4.1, 5.07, 4.64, 4.92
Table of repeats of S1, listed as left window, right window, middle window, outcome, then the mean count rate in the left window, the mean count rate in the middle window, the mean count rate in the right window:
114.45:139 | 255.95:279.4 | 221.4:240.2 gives 1.1 deg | 5.29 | 4.41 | 4.48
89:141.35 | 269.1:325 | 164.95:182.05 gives 2.1 deg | 5.3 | 4.47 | 4.69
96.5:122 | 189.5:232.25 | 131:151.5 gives -0.9 deg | 5.35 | 5.23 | 4.29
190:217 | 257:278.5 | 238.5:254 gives -1.0 deg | 4.21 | 4.67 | 4.48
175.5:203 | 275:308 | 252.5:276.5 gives 0.1 deg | 3.98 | 4.5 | 4.7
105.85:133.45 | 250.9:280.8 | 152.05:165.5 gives -0.2 deg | 5.32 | 5.19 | 4.52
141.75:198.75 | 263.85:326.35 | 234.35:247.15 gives 0.2 deg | 4.61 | 4.57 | 4.67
